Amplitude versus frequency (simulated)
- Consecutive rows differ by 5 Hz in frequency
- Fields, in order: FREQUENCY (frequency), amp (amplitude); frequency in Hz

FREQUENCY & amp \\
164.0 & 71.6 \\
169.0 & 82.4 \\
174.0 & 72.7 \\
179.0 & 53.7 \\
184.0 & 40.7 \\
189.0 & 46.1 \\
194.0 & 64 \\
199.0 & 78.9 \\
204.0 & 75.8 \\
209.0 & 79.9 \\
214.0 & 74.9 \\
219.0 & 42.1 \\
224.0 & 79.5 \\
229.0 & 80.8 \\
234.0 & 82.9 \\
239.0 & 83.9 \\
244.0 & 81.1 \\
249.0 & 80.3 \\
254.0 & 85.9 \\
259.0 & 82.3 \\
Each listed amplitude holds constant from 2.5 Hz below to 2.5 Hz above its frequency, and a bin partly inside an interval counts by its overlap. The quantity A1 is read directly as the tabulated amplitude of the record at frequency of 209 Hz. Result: 79.9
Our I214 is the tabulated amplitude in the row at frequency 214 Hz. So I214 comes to 74.9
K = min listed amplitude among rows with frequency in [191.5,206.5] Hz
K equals 64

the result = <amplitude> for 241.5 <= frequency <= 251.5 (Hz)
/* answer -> 80.7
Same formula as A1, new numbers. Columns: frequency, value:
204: 75.8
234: 82.9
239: 83.9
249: 80.3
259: 82.3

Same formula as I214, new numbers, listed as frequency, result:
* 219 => 42.1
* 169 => 82.4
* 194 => 64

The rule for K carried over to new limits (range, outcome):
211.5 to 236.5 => 42.1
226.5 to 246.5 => 80.8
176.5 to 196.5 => 40.7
